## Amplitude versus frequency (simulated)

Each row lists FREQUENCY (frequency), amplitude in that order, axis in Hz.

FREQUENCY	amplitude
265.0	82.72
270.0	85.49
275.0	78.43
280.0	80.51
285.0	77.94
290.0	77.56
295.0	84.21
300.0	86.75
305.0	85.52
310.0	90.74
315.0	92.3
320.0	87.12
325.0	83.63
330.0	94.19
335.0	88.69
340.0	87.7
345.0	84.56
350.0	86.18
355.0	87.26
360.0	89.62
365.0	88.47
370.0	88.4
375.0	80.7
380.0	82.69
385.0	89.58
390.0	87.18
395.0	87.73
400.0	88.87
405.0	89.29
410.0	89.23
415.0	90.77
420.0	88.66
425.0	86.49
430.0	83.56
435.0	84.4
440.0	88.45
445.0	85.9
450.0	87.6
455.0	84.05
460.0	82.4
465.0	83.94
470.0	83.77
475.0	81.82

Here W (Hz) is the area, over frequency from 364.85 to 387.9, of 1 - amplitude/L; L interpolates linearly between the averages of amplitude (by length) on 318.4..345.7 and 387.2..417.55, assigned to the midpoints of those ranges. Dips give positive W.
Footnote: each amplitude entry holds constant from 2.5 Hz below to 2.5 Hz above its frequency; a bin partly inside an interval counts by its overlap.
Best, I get 0.7 Hz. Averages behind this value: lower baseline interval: 87.9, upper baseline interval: 88.9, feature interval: 85.7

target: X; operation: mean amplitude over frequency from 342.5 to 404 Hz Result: 86.8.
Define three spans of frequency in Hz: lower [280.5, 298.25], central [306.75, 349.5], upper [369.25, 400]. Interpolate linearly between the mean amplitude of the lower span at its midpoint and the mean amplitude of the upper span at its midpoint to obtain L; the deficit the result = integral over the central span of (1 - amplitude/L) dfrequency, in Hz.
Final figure -3.0 Hz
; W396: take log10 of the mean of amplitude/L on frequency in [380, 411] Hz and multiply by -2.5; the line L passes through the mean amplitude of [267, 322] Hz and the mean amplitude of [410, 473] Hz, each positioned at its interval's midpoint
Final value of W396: -0.034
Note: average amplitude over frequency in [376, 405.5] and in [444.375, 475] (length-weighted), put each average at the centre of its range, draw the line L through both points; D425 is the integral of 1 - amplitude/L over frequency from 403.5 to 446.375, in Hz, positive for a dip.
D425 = -0.9 Hz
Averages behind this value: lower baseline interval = 87.1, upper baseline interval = 84.3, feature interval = 87.4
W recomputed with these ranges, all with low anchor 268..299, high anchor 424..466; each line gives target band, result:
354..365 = -0.8 Hz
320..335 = -1.2 Hz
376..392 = -0.4 Hz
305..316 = -1.1 Hz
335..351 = -0.8 Hz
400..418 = -1.1 Hz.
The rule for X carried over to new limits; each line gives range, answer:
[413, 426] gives 88.8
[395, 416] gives 89.2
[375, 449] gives 87.1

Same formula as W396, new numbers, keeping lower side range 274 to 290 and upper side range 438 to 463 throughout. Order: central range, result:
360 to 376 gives -0.06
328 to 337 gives -0.13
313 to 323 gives -0.12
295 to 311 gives -0.09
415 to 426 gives -0.05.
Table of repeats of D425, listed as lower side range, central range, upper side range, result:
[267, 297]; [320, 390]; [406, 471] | -3.21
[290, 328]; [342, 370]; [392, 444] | -0.08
